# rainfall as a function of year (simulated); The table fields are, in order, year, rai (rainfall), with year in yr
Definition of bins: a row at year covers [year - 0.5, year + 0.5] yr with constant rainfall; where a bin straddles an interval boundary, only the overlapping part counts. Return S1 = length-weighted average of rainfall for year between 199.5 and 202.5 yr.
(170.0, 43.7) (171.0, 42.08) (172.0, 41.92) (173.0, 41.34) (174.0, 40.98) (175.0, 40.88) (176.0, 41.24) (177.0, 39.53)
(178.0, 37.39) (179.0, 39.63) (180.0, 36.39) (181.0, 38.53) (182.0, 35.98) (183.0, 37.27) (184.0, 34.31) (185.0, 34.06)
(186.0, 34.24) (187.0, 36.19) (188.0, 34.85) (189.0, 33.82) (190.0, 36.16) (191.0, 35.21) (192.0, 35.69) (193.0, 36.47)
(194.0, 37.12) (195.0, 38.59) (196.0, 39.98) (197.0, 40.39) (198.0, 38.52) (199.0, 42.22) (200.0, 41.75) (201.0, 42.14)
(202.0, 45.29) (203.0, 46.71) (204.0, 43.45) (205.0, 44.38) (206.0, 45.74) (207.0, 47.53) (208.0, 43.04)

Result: 43.1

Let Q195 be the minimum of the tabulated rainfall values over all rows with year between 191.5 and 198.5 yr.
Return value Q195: 35.69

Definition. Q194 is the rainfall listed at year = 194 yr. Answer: 37.12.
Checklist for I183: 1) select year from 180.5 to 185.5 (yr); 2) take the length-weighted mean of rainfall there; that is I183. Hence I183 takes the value 36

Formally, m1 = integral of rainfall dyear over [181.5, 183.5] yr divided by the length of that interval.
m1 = 36.6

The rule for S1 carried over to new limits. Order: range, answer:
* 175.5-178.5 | 39.4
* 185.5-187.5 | 35.2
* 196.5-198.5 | 39.5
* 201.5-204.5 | 45.1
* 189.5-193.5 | 35.9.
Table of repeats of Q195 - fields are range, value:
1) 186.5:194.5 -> 33.82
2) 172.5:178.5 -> 37.39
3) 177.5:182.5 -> 35.98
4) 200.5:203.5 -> 42.14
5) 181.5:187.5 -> 34.06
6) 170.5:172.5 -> 41.92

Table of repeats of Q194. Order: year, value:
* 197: 40.39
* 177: 39.53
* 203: 46.71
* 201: 42.14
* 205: 44.38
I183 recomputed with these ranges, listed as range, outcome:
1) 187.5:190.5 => 34.9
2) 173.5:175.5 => 40.9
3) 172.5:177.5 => 40.8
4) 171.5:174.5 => 41.4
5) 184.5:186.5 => 34.2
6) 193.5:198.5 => 38.9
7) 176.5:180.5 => 38.2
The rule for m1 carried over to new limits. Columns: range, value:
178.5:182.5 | 37.6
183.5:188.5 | 34.7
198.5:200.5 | 42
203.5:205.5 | 43.9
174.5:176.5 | 41.1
